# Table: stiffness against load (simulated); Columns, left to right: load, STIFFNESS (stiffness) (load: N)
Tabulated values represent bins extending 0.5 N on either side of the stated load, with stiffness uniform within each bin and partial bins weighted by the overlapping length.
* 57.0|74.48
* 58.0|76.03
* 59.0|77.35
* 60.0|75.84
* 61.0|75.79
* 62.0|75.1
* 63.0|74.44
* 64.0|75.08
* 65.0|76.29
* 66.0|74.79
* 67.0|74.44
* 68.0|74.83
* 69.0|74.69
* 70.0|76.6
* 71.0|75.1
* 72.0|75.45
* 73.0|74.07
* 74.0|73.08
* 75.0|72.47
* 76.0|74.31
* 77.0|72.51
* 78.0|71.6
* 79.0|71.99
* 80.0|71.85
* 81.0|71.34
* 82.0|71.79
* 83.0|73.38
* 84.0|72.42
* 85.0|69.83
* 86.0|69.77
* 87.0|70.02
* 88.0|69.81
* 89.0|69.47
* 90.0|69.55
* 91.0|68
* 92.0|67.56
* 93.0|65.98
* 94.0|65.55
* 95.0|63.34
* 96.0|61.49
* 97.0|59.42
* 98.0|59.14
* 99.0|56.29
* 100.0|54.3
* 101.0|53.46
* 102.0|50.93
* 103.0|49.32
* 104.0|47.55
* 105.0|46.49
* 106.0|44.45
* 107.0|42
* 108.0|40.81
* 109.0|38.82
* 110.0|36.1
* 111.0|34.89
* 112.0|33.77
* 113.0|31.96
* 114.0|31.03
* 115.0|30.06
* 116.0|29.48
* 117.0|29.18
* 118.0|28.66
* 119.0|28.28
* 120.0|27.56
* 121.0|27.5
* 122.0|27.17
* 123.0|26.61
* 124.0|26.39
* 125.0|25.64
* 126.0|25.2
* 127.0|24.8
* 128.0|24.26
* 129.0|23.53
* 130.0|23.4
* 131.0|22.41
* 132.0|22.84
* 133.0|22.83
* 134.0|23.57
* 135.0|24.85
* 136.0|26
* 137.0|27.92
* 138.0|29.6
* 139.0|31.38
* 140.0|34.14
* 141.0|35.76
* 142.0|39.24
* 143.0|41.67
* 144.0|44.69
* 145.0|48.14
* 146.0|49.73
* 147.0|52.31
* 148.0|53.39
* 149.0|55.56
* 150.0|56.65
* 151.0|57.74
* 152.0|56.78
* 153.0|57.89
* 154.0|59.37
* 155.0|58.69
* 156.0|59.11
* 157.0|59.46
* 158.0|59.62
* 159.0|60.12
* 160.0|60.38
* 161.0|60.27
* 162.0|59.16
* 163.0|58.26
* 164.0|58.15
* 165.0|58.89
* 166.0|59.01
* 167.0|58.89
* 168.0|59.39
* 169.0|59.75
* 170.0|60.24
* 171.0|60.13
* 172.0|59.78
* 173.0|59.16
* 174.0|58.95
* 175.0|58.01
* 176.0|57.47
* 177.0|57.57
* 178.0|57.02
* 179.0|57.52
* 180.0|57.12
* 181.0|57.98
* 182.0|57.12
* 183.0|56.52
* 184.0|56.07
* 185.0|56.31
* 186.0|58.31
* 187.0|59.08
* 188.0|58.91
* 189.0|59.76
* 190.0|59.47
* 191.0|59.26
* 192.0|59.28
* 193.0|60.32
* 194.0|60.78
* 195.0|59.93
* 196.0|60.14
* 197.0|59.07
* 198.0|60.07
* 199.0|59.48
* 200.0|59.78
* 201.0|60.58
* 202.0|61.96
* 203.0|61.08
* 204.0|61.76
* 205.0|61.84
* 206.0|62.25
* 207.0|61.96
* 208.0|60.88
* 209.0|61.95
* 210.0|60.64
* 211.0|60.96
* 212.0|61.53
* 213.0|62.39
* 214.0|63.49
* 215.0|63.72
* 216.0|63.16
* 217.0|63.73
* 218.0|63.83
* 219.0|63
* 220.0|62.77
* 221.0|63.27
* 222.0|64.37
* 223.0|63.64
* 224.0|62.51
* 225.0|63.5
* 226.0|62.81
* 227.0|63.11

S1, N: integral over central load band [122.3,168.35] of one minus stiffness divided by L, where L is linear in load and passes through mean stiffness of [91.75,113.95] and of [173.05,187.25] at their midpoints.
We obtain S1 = 9.3 N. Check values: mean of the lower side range 49.6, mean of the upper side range 57.5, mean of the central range 43.4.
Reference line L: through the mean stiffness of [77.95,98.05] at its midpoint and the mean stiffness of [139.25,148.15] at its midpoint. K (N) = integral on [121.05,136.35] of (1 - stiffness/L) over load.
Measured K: 7.78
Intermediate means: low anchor 68.4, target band 24.7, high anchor 43.6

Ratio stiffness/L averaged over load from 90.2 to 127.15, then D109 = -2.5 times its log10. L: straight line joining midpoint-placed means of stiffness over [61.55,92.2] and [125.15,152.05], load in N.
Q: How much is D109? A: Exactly 0.28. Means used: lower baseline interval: 72.7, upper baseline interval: 35.8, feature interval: 42.5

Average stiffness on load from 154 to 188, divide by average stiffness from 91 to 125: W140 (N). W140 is 1.36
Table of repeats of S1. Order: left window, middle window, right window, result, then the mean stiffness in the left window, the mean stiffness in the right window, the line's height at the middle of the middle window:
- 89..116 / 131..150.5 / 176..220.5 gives 6.0 N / 50.1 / 60.2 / 54.1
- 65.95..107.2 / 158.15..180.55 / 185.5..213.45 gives 1.1 N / 66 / 60.5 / 62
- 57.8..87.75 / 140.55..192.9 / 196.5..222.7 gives 7.1 N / 73.7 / 61.9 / 65.6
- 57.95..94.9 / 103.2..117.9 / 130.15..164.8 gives 5.7 N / 72.5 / 46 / 59.8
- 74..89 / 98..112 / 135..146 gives 2.9 N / 71.6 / 36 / 57.4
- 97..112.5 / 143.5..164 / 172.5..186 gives -1.0 N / 46.3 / 57.5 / 53.7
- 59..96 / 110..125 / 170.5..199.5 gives 8.4 N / 72.1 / 58.6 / 67.1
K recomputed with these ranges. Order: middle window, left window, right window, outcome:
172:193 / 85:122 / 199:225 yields 0.15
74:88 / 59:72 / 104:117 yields -2.23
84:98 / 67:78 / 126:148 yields -1.03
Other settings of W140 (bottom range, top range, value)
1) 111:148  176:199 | 1.89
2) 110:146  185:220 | 2.04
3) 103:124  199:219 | 1.81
